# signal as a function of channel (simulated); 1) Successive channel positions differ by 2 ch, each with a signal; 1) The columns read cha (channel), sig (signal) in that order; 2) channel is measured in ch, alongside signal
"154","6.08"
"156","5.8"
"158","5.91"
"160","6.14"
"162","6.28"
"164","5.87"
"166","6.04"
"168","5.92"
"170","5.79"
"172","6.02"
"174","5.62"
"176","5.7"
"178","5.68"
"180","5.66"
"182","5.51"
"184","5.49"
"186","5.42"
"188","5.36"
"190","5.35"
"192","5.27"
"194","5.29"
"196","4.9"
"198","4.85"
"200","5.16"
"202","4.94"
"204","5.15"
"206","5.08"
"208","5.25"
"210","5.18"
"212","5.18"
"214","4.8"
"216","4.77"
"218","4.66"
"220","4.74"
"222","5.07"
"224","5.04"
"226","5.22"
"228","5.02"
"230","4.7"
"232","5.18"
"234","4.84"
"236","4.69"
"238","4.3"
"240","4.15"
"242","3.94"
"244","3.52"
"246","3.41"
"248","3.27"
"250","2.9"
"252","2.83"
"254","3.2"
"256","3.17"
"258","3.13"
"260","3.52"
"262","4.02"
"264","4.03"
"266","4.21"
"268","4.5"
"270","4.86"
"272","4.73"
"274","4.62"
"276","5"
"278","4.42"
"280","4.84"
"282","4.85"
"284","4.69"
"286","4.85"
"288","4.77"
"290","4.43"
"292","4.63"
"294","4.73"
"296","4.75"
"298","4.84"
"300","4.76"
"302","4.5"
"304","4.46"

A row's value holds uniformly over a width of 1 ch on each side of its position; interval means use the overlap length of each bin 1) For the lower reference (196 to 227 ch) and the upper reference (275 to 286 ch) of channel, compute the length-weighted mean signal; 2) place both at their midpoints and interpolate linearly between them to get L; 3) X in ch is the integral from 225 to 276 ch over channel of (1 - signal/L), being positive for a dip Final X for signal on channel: 8.1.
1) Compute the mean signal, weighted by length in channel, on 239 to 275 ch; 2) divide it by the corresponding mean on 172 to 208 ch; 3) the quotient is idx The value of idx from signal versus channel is 0.71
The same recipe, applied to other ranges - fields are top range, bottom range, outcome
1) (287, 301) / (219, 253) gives 1.10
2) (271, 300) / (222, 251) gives 1.09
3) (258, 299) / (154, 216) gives 0.83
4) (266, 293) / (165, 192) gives 0.83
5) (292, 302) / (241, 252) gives 1.41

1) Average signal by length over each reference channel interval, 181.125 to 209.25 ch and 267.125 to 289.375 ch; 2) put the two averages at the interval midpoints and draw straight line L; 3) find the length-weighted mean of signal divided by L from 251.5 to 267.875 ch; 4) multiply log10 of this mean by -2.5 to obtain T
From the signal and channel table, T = 0.32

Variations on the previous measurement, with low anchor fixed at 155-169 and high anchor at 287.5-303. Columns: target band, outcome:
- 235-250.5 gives 0.34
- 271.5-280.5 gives 0.03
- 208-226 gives 0.10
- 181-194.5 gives 0.07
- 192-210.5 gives 0.10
